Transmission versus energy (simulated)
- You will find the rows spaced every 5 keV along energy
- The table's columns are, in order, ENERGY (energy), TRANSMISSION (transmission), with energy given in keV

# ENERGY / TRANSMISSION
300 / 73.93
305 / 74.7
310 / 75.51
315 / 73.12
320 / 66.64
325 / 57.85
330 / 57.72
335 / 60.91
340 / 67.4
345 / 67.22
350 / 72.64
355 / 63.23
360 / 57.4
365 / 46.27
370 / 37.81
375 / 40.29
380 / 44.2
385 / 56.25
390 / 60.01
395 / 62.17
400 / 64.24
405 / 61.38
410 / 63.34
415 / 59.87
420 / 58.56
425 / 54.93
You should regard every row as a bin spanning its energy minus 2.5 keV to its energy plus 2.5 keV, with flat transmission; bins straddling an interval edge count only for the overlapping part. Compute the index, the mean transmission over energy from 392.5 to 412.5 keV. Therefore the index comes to 62.8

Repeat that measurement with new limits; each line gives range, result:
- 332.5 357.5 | 66.3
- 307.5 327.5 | 68.3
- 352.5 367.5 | 55.6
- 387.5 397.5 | 61.1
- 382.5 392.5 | 58.1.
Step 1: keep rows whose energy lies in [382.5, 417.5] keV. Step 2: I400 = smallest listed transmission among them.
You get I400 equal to 56.25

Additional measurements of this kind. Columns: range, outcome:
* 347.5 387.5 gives 37.81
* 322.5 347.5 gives 57.72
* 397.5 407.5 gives 61.38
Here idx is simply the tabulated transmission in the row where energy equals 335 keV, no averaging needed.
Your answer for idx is 60.91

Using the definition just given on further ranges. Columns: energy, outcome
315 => 73.12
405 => 61.38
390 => 60.01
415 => 59.87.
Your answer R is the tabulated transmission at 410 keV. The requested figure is 63.34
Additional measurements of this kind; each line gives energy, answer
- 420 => 58.56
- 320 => 66.64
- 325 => 57.85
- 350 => 72.64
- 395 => 62.17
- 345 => 67.22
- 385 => 56.25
